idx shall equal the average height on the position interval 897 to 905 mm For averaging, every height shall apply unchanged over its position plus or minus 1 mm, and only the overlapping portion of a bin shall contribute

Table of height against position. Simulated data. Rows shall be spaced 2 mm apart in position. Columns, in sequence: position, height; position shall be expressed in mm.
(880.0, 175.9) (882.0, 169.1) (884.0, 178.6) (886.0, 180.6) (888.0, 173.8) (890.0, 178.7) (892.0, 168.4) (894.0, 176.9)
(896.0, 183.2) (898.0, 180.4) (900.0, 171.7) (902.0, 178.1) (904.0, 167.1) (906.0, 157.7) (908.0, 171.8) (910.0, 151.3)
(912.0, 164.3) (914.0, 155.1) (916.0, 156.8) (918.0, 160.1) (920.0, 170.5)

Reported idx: 174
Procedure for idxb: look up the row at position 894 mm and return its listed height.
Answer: 176.9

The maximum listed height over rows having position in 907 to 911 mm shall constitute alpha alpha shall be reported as 171.8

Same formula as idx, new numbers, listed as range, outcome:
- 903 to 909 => 166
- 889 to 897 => 177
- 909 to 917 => 157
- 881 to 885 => 174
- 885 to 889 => 177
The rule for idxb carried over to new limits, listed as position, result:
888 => 173.8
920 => 170.5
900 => 171.7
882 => 169.1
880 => 175.9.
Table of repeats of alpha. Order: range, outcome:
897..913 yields 180.4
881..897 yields 183.2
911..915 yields 164.3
